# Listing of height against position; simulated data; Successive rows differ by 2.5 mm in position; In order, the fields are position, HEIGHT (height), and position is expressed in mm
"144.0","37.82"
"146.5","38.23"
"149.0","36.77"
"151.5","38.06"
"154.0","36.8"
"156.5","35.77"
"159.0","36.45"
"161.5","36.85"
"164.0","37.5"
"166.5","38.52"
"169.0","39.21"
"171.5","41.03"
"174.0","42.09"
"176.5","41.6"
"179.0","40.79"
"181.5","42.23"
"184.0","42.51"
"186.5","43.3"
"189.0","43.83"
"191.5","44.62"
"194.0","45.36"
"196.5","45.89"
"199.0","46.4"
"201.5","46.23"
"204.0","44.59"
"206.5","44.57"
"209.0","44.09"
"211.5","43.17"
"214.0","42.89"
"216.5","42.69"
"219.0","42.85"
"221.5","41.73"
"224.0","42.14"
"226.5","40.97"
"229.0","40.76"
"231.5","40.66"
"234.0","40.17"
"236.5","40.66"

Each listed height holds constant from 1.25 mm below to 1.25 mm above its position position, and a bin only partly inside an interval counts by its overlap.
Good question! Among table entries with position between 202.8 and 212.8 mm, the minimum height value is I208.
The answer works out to 43.17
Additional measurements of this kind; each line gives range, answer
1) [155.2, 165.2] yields 35.77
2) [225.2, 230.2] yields 40.76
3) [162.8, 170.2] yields 37.5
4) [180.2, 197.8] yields 42.23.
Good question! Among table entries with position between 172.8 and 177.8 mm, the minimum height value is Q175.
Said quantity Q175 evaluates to 41.6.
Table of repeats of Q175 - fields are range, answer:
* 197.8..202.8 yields 46.23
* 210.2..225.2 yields 41.73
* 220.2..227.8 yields 40.97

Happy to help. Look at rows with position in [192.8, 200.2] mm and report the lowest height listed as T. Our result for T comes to 45.36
